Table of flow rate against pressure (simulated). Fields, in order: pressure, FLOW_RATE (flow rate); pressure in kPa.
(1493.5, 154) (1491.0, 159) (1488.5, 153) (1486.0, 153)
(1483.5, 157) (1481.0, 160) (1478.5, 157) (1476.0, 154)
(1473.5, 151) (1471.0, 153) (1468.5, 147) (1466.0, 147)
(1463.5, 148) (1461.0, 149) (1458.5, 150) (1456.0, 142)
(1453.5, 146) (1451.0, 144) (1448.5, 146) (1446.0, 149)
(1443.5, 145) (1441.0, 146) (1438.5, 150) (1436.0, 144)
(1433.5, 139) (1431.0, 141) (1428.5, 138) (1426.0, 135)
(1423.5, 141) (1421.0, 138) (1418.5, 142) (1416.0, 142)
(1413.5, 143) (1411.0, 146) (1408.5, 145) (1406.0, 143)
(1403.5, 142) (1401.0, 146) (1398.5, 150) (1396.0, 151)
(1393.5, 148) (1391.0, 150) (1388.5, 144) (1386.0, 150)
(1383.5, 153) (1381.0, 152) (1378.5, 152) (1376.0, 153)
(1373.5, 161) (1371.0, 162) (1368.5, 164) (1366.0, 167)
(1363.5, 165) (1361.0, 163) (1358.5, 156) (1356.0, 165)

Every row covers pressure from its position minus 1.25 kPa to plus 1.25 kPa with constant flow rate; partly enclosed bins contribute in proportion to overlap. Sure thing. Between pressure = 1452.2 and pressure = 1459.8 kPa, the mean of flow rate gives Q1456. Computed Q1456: 146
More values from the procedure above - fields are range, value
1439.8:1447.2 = 147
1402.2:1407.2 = 143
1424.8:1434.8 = 138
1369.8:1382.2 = 156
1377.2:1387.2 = 152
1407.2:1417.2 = 144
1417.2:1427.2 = 139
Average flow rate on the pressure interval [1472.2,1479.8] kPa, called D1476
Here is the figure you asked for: 154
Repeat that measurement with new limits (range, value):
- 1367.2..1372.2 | 163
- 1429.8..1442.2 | 144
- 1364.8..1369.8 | 165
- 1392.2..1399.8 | 150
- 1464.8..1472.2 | 149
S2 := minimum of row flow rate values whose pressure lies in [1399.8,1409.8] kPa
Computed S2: 142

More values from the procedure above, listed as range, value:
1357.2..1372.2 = 156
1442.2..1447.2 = 145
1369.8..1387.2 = 150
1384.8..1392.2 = 144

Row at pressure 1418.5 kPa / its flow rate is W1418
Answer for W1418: 142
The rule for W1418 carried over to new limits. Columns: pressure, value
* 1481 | 160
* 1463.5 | 148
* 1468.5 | 147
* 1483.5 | 157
